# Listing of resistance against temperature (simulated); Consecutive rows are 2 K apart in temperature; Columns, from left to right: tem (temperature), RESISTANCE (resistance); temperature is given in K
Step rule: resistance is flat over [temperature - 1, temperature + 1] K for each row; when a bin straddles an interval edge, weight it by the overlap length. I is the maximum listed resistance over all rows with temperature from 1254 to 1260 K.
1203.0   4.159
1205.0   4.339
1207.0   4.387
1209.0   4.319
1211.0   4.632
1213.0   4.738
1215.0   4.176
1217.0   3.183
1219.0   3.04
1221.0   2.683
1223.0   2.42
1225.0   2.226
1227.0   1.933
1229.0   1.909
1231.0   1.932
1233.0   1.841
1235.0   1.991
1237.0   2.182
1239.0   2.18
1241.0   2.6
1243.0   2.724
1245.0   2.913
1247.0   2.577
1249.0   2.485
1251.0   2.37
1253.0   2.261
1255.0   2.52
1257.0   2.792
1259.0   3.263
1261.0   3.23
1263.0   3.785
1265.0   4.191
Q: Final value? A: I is 3.263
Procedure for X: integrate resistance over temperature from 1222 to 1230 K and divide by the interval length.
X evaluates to 2.12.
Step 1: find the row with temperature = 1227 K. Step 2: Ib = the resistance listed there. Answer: 1.933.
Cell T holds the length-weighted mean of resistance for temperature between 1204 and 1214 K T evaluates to 4.48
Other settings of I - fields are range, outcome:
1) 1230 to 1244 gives 2.724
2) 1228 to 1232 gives 1.932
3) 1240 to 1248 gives 2.913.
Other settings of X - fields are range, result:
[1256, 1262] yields 3.1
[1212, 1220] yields 3.78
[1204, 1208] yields 4.36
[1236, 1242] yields 2.32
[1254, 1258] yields 2.66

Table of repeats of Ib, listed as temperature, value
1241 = 2.6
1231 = 1.932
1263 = 3.785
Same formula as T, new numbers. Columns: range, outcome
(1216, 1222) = 2.97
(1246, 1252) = 2.48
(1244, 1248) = 2.75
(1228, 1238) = 1.97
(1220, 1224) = 2.55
